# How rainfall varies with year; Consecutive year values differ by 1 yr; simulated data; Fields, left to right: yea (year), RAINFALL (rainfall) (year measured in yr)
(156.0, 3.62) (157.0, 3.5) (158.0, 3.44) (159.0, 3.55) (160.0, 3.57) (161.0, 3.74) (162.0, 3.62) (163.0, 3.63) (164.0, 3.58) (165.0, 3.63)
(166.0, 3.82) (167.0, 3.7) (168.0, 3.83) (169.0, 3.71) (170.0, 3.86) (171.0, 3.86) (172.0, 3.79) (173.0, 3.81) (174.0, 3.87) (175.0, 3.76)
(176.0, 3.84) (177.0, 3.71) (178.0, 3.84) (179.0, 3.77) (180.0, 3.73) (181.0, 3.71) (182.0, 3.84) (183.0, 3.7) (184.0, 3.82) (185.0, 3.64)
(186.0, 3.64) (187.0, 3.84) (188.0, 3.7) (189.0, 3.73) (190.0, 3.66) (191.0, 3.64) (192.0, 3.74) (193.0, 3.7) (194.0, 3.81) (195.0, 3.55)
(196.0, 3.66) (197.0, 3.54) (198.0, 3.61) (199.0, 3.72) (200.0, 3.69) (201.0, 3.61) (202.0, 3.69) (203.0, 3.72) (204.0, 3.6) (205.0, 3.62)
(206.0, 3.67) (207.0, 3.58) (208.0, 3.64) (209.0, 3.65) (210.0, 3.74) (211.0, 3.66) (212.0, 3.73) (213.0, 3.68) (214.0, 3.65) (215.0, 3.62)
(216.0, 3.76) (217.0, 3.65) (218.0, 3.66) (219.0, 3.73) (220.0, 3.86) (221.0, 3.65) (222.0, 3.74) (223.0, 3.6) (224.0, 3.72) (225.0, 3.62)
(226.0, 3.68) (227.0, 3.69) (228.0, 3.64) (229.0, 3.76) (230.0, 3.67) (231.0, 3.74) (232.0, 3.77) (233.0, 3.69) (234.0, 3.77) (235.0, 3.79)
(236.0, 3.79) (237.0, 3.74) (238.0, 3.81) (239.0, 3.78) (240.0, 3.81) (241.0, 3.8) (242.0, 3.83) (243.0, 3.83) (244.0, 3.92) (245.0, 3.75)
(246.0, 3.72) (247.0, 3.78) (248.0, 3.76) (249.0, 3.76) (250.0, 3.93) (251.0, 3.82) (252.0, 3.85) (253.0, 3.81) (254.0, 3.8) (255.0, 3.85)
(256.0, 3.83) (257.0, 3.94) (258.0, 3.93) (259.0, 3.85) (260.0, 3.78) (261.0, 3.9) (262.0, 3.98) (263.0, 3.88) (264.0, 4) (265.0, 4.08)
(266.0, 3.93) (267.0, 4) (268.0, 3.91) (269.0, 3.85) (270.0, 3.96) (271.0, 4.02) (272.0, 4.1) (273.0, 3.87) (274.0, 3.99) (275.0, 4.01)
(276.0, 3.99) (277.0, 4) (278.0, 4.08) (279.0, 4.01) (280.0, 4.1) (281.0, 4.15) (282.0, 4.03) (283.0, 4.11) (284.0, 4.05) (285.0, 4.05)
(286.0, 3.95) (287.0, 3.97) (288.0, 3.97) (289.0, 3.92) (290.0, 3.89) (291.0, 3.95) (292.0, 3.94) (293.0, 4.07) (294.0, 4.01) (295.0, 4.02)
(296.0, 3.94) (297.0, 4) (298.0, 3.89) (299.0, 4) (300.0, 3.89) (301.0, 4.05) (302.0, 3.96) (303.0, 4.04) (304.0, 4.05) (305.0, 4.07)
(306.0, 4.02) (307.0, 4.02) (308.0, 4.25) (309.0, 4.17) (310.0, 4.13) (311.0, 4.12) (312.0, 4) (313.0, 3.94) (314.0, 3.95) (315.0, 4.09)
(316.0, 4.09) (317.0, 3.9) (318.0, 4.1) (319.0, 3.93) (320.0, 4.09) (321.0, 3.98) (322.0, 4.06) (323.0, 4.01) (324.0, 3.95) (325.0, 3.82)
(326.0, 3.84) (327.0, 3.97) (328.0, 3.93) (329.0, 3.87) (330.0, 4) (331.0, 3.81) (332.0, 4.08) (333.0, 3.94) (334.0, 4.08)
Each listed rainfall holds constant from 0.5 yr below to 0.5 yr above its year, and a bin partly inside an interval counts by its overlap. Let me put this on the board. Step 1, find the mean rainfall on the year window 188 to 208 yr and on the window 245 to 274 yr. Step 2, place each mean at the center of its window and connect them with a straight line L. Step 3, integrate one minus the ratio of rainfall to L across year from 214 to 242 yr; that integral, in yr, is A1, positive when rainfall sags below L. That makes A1 0.4 yr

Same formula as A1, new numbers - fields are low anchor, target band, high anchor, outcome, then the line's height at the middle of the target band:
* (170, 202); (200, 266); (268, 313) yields 1.7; 3.86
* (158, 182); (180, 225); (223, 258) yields 0.8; 3.75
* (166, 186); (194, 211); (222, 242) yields 0.5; 3.76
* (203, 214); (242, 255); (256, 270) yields 0.1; 3.85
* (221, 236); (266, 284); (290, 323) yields -0.5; 3.89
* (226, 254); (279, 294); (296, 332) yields -0.4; 3.92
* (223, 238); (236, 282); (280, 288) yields -0.1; 3.89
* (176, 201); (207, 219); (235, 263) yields 0.3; 3.76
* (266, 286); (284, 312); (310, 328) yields -0.1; 4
